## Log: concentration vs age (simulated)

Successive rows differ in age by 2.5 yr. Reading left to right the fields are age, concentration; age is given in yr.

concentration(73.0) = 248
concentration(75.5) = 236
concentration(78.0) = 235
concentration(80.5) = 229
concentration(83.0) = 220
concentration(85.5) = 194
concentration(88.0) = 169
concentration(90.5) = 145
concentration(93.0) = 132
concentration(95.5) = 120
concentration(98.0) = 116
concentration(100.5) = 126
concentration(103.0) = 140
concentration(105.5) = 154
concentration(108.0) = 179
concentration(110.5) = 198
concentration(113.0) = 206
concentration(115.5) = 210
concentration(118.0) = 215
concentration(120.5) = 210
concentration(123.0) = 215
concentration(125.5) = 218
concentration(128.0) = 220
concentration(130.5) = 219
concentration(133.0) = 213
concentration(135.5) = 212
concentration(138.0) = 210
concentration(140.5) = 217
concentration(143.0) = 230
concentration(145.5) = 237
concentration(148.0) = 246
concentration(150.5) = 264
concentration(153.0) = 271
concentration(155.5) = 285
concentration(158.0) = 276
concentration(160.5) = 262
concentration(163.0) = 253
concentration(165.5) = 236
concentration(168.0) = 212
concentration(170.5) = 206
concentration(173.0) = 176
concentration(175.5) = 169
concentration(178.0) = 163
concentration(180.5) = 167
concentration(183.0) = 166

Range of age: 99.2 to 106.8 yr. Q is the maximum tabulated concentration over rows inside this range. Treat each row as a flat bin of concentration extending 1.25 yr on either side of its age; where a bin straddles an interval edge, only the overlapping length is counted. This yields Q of 154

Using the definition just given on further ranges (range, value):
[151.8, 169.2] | 285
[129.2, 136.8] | 219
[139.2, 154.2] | 271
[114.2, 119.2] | 215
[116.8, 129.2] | 220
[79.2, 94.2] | 229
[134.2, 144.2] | 230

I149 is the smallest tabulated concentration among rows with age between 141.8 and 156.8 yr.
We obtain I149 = 230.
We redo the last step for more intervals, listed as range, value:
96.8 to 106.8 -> 116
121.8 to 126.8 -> 215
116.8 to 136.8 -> 210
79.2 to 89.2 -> 169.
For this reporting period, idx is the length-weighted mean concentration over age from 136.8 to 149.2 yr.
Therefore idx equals 228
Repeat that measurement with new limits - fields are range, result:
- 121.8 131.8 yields 218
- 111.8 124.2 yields 211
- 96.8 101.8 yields 121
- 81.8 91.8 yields 182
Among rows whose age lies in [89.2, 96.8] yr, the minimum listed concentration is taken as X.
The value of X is 120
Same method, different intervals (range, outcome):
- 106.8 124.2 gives 179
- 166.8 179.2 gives 163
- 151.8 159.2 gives 271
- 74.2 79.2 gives 235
